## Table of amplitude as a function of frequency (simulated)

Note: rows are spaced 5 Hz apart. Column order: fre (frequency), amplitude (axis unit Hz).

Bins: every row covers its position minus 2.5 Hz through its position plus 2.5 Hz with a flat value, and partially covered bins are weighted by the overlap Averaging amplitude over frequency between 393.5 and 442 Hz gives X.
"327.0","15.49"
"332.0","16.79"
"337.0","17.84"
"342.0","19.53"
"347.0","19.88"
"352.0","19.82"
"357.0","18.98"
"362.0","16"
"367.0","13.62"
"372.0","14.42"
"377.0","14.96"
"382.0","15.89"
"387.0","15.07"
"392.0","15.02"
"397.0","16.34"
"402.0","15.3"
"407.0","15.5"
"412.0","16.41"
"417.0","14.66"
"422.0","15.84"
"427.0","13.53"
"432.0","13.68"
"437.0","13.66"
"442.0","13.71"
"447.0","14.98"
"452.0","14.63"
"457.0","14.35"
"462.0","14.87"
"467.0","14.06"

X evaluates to 14.9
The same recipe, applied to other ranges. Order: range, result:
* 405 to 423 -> 15.6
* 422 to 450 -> 14.1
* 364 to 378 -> 14.3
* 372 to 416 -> 15.5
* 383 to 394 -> 15.2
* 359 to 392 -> 15.1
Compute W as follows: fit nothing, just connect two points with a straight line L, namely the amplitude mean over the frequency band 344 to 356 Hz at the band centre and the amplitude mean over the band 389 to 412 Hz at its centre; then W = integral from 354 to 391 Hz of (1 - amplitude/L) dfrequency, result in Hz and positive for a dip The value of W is 4.8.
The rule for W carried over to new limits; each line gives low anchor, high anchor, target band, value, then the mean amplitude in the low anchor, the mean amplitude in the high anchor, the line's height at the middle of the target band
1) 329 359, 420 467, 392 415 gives 0.48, 18.7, 14.3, 16.1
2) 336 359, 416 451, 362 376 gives 2.78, 19.3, 14.3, 18.1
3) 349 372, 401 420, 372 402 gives 1.44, 16.9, 15.5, 16.1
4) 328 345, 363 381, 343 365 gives -3.13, 17.9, 14.6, 16.3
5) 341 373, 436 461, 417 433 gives 0.74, 17.5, 14.3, 15.2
